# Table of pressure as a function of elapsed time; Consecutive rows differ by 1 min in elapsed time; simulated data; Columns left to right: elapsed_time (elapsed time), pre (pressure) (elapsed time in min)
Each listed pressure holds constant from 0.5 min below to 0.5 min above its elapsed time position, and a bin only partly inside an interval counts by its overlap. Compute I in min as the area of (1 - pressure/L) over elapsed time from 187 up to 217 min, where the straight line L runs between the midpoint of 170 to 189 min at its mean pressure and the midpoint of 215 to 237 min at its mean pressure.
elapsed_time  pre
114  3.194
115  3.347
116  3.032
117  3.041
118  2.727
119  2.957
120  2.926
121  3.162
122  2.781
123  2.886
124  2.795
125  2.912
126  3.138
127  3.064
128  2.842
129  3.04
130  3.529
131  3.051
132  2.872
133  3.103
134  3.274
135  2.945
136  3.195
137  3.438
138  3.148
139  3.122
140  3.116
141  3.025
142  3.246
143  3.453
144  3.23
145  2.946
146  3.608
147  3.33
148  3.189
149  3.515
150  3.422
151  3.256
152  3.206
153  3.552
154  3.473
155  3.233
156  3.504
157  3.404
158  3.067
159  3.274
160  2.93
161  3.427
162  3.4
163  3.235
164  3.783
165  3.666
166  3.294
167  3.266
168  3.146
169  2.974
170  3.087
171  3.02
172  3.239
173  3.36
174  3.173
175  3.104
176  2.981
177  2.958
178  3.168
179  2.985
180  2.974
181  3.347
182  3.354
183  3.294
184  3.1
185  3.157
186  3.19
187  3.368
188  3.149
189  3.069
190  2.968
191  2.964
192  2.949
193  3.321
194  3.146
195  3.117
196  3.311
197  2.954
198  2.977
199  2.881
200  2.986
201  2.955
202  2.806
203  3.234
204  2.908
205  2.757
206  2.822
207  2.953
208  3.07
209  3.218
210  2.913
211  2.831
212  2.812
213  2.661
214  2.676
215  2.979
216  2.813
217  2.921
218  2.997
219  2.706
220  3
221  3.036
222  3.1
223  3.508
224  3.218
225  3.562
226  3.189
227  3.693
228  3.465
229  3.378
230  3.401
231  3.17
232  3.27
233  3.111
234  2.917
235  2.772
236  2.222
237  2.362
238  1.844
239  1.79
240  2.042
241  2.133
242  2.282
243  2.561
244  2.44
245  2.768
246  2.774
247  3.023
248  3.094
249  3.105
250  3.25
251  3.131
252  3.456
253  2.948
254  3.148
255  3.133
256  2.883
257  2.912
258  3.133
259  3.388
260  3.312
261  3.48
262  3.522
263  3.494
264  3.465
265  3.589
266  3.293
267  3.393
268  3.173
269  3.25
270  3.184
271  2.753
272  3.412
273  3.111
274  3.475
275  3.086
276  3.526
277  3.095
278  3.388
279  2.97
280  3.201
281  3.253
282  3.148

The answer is 1.4 min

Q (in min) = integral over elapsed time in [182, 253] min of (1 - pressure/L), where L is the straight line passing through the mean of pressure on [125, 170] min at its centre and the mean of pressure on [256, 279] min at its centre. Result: 6.6 min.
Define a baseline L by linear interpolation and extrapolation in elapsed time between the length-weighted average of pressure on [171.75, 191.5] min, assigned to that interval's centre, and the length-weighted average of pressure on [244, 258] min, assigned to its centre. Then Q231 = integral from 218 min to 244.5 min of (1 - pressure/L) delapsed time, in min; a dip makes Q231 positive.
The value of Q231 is 1.8 min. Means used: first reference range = 3.14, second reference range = 3.03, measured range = 2.86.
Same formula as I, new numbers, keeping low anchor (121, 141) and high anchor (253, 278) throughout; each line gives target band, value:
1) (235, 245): 3.0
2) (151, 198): -1.2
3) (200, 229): 1.4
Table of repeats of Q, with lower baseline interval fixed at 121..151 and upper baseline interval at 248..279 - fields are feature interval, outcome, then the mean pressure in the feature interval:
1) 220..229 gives -0.3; 3.33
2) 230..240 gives 1.9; 2.62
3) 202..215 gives 1.2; 2.9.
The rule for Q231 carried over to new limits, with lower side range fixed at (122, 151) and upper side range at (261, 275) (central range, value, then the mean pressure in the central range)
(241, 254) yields 1.6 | 2.88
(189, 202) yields 0.8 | 3.04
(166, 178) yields 0.3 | 3.13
